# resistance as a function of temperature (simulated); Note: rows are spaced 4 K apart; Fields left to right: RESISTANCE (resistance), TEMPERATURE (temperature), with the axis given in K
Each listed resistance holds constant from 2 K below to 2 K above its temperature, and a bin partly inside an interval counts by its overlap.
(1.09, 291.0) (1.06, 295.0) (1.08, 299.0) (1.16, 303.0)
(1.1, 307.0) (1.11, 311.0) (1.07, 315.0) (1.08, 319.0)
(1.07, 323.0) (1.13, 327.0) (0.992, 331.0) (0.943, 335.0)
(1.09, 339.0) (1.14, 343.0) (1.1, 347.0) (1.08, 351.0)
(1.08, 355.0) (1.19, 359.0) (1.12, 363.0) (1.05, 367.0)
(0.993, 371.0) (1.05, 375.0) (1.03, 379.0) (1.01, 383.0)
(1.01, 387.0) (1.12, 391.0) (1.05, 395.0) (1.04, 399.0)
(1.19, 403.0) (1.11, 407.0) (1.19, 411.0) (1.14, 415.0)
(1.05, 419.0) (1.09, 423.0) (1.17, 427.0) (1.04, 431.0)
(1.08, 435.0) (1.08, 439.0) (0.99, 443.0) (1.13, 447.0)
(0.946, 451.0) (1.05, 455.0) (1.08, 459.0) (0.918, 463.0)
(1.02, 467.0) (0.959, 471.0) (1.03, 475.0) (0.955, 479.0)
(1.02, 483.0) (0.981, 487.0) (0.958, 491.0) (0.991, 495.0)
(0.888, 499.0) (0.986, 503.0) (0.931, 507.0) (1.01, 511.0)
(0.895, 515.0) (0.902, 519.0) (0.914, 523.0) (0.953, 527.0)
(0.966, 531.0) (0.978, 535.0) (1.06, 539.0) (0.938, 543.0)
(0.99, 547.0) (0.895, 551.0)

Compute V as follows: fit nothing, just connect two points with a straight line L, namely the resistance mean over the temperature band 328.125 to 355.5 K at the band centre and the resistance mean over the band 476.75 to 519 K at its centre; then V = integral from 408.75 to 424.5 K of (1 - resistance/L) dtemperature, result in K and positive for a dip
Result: -1.6 K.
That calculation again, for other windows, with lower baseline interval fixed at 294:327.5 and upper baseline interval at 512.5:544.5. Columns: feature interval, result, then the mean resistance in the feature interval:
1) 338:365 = -1.2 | 1.12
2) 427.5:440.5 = -0.8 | 1.08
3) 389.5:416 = -2.2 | 1.12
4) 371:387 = 0.4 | 1.02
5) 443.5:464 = -0.5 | 1.03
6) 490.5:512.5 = 0.2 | 0.96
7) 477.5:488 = -0.1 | 0.987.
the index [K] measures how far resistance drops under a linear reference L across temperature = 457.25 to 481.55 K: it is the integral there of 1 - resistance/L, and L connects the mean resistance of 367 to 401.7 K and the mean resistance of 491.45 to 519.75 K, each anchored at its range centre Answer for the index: -0.5 K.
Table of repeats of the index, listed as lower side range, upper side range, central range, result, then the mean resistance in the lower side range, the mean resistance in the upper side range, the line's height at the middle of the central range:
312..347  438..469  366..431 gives -2.3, 1.07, 1.03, 1.04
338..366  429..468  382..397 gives 0.4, 1.11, 1.03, 1.08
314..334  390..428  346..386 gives 0.7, 1.06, 1.11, 1.09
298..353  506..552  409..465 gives -3.1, 1.08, 0.954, 1.01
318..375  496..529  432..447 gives -0.9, 1.07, 0.937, 0.997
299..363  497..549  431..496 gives -1.1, 1.09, 0.955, 0.997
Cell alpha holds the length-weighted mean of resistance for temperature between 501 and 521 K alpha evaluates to 0.945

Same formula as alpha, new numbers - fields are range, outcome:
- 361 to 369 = 1.08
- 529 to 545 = 0.986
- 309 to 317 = 1.09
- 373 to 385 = 1.03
